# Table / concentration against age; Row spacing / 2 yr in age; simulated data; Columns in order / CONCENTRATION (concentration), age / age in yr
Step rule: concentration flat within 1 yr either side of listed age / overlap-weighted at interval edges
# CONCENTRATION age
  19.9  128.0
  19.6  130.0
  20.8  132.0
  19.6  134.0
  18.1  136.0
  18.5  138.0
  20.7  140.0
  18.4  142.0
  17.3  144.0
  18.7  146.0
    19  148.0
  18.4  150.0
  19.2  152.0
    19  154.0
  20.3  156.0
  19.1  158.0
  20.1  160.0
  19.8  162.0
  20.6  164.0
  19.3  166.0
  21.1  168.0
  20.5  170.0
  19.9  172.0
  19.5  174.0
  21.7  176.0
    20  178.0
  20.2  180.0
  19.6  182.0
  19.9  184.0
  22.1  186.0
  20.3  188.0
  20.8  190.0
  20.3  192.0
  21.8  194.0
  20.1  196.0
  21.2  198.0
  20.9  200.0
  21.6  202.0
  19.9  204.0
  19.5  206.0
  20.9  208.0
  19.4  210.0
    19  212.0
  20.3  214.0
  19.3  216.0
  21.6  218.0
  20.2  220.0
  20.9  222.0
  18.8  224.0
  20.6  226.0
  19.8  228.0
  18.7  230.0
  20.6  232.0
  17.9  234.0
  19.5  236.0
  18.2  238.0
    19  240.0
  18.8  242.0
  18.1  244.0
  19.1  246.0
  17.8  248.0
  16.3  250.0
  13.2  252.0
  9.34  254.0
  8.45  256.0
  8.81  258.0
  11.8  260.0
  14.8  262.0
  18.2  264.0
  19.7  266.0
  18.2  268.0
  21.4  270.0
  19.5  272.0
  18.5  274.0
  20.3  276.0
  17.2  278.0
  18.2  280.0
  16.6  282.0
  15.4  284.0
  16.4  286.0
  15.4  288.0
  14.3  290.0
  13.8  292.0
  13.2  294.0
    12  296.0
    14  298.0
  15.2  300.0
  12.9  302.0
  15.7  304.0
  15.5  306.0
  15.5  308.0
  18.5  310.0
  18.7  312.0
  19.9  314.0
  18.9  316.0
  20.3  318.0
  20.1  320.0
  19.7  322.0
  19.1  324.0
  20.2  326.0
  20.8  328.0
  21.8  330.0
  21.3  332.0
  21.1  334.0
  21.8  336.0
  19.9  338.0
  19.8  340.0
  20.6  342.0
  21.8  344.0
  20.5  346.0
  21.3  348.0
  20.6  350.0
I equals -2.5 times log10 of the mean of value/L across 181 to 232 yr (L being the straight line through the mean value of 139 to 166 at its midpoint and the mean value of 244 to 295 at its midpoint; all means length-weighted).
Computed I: -0.15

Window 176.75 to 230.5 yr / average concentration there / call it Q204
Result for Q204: 20.3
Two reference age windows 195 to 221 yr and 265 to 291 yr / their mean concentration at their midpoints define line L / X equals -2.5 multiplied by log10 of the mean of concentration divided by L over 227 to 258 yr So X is 0.145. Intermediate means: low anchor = 20.3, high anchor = 17.8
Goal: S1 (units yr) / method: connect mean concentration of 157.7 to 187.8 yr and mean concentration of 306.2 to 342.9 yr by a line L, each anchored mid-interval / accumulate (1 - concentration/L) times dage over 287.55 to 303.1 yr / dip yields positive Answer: 4.8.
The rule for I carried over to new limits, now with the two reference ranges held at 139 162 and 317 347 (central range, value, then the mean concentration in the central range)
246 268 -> 0.37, 14.3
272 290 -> 0.17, 17.2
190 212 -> -0.05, 20.5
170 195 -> -0.06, 20.5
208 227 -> -0.02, 20.1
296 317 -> 0.25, 16.3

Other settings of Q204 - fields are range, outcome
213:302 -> 17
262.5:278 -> 19.1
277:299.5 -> 15.1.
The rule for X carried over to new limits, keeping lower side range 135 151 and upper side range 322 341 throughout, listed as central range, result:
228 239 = 0.03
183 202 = -0.09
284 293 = 0.32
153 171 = -0.06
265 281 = 0.05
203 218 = -0.03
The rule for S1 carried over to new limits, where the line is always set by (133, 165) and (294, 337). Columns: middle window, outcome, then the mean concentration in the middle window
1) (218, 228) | -0.8 yr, 20.2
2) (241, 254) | 1.4 yr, 16.6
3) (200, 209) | -0.8 yr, 20.5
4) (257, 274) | 1.6 yr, 16.7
